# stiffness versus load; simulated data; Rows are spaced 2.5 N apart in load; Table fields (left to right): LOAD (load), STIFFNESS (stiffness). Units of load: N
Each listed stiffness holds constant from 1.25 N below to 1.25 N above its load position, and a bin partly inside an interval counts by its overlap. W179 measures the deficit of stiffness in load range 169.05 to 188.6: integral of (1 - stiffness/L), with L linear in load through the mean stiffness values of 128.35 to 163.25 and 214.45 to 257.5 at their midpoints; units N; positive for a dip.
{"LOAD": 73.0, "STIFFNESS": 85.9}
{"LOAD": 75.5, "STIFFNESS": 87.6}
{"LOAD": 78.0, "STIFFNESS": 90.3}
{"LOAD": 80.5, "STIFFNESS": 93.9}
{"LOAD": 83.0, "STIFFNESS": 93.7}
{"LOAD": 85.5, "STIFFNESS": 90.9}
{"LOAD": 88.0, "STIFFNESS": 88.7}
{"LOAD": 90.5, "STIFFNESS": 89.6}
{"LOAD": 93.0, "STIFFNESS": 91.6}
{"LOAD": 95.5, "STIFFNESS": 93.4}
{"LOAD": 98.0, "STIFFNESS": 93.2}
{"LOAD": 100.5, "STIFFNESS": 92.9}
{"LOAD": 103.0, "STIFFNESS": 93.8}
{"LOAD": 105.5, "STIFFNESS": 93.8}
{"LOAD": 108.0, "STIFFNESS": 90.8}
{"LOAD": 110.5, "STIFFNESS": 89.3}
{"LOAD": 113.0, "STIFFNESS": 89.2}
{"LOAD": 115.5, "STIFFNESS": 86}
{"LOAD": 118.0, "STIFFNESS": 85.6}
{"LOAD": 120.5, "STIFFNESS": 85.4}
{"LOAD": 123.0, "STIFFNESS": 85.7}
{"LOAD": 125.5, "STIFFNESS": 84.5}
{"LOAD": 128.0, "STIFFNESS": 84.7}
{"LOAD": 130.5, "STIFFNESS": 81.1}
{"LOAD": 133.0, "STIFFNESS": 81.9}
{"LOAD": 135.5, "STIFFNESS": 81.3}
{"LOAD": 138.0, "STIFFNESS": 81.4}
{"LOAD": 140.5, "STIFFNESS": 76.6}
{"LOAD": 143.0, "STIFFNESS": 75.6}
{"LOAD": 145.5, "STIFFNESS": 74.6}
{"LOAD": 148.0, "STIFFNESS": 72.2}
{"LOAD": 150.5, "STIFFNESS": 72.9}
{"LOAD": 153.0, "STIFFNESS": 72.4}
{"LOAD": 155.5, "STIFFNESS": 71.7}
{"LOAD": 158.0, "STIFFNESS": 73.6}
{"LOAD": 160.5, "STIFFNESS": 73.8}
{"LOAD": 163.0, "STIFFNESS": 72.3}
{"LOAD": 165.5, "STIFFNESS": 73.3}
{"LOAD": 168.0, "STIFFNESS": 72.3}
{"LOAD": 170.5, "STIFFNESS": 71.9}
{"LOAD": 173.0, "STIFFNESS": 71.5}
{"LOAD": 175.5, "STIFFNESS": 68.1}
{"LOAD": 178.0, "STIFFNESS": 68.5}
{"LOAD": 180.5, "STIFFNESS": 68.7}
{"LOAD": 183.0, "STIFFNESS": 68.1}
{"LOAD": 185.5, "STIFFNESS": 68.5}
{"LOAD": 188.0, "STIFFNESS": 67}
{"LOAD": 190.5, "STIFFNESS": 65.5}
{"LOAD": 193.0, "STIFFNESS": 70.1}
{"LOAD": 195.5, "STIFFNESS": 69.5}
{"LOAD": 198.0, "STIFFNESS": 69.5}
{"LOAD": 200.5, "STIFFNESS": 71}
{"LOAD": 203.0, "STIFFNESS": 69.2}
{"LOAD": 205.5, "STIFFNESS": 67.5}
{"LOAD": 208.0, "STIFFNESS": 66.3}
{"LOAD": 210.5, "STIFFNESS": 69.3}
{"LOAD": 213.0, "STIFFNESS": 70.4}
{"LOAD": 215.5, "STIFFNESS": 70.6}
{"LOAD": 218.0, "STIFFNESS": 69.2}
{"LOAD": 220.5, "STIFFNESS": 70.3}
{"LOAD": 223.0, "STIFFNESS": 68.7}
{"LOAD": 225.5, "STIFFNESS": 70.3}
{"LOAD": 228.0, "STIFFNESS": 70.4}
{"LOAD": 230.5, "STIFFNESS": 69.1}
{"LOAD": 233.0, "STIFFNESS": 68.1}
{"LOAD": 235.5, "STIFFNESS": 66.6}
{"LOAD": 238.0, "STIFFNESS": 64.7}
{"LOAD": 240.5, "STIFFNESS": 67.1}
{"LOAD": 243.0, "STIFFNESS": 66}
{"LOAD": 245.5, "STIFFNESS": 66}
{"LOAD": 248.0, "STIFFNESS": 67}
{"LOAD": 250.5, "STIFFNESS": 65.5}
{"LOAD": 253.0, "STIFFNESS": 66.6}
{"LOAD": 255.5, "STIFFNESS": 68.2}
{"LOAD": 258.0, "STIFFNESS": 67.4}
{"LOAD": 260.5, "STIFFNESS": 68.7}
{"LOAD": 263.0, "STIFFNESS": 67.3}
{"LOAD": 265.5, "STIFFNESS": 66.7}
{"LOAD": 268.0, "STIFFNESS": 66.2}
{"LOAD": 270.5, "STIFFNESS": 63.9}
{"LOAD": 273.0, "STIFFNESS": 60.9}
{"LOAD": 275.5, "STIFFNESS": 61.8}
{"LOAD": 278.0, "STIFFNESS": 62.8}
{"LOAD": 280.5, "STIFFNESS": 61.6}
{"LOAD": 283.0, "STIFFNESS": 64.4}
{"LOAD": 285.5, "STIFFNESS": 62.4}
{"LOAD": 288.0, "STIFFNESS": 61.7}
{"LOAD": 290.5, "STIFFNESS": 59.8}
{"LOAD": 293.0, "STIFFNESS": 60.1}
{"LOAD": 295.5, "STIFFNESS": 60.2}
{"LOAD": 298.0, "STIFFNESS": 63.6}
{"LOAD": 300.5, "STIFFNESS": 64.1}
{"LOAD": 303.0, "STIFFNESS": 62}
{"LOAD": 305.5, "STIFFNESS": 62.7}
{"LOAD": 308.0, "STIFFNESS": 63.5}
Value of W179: 1.1 N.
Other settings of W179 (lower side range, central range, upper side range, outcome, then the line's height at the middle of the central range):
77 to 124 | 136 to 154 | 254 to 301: 1.8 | 83.7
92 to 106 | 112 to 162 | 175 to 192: 1.4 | 81.7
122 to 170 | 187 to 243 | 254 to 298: 1.0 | 69.9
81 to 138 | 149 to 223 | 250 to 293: 6.6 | 77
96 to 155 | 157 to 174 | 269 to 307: 1.2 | 78.4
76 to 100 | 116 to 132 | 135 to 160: -0.6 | 81.6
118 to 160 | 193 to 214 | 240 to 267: 0.8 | 72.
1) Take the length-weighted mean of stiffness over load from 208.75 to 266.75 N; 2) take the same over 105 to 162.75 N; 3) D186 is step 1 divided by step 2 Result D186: 0.84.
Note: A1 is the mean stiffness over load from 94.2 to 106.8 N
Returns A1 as 93.4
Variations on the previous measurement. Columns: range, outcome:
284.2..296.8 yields 60.9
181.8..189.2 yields 67.9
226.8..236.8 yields 68.5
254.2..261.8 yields 68.1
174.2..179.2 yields 68.3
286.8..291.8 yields 60.7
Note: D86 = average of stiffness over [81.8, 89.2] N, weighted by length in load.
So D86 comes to 91.1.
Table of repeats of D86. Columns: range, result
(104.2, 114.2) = 90.8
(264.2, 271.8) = 65.6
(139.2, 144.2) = 76.2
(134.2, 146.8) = 77.9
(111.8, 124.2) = 86.4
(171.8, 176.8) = 69.8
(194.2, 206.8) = 69.3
